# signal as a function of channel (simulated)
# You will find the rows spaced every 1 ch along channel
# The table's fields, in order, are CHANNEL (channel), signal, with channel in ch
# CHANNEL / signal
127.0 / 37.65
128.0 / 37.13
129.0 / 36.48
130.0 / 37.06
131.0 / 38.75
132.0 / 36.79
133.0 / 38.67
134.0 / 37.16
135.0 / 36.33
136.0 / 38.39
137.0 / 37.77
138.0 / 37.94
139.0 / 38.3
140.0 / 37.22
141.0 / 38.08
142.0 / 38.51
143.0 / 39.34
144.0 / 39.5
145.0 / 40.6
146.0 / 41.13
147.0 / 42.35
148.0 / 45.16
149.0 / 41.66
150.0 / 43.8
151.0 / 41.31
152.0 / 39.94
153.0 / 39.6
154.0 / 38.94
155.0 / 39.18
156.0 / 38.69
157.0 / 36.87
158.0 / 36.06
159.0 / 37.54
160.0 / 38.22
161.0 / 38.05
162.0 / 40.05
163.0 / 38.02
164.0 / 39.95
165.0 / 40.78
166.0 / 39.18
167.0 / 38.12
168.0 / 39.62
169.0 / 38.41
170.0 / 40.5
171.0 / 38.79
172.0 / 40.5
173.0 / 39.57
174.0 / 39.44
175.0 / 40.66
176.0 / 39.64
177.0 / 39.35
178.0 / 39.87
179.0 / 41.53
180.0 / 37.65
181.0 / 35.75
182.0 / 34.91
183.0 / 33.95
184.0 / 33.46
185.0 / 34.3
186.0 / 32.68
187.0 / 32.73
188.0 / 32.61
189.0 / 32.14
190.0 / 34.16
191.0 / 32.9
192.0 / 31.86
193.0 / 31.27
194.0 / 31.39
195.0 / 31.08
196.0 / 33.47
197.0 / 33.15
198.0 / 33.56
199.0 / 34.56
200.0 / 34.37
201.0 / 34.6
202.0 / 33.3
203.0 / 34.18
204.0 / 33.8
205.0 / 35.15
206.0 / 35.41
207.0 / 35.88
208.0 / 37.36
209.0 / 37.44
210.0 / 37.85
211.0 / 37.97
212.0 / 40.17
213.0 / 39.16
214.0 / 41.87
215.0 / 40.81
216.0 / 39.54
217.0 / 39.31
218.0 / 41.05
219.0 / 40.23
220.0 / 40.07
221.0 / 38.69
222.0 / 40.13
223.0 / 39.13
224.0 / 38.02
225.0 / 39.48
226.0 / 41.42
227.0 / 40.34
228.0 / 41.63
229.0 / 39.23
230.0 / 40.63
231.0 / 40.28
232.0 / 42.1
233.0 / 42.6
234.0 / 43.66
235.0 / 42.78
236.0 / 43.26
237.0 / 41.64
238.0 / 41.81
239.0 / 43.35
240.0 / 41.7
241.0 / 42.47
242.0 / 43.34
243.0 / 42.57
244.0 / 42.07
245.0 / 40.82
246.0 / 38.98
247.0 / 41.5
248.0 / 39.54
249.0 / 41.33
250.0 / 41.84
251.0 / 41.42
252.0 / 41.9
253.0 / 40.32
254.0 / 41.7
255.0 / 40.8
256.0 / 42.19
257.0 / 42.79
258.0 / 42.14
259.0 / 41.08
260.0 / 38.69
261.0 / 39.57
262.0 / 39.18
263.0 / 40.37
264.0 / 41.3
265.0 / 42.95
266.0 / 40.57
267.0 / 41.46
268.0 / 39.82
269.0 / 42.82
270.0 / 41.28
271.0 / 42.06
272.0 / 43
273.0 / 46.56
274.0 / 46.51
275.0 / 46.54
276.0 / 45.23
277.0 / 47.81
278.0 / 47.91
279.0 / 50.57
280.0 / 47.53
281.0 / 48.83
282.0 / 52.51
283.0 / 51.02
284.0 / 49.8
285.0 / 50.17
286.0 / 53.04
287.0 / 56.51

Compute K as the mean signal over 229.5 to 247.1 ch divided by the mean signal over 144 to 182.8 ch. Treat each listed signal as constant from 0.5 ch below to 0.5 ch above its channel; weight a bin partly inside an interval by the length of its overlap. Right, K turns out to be 1.06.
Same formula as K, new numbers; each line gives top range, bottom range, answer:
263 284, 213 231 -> 1.13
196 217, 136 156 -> 0.91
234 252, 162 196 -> 1.14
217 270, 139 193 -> 1.08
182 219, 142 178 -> 0.89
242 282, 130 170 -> 1.09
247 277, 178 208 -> 1.23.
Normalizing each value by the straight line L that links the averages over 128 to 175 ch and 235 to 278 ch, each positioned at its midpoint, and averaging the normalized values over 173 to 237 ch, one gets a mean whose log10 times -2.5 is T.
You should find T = 0.092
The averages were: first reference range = 39.1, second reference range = 42.1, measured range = 37.4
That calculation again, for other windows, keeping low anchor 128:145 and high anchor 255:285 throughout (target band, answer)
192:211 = 0.19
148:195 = 0.06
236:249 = 0.03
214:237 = 0.04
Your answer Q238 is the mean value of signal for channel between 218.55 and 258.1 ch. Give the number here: 41.2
